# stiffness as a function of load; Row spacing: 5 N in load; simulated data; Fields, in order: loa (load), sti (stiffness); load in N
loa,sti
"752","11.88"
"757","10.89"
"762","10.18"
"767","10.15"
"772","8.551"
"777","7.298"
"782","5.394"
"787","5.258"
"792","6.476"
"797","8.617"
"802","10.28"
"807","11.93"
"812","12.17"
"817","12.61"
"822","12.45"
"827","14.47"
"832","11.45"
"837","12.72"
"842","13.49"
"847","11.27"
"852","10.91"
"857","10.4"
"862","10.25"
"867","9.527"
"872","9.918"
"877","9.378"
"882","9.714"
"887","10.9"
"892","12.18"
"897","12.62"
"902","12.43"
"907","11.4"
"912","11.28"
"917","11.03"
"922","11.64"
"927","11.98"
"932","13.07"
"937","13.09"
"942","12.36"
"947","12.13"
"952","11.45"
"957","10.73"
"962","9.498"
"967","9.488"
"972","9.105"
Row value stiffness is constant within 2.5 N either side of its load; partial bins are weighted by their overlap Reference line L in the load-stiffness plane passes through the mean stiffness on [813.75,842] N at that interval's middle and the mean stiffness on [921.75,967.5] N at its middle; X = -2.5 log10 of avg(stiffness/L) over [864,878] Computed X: 0.268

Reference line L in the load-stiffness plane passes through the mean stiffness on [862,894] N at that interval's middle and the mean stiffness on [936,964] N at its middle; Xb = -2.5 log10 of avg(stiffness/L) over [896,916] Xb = -0.11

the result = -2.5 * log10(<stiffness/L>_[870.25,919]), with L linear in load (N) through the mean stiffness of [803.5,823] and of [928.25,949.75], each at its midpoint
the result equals 0.12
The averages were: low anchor 12.2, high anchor 12.6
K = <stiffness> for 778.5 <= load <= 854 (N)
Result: 10.6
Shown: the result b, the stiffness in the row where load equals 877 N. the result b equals 9.378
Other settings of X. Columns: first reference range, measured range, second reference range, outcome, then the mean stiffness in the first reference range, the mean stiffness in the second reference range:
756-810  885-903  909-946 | -0.071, 8.61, 12.1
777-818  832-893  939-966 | -0.113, 8.85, 11.2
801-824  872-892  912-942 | 0.175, 12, 12.1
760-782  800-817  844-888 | -0.250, 8.6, 10.3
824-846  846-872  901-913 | 0.202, 12.9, 11.7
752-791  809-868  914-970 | -0.232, 8.41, 11.5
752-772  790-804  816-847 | 0.341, 10.4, 12.7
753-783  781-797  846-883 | 0.443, 9.07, 10.1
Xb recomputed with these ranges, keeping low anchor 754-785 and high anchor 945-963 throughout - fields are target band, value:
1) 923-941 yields -0.170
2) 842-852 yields -0.207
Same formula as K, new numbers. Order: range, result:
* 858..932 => 11.1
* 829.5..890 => 10.8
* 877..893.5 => 10.6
